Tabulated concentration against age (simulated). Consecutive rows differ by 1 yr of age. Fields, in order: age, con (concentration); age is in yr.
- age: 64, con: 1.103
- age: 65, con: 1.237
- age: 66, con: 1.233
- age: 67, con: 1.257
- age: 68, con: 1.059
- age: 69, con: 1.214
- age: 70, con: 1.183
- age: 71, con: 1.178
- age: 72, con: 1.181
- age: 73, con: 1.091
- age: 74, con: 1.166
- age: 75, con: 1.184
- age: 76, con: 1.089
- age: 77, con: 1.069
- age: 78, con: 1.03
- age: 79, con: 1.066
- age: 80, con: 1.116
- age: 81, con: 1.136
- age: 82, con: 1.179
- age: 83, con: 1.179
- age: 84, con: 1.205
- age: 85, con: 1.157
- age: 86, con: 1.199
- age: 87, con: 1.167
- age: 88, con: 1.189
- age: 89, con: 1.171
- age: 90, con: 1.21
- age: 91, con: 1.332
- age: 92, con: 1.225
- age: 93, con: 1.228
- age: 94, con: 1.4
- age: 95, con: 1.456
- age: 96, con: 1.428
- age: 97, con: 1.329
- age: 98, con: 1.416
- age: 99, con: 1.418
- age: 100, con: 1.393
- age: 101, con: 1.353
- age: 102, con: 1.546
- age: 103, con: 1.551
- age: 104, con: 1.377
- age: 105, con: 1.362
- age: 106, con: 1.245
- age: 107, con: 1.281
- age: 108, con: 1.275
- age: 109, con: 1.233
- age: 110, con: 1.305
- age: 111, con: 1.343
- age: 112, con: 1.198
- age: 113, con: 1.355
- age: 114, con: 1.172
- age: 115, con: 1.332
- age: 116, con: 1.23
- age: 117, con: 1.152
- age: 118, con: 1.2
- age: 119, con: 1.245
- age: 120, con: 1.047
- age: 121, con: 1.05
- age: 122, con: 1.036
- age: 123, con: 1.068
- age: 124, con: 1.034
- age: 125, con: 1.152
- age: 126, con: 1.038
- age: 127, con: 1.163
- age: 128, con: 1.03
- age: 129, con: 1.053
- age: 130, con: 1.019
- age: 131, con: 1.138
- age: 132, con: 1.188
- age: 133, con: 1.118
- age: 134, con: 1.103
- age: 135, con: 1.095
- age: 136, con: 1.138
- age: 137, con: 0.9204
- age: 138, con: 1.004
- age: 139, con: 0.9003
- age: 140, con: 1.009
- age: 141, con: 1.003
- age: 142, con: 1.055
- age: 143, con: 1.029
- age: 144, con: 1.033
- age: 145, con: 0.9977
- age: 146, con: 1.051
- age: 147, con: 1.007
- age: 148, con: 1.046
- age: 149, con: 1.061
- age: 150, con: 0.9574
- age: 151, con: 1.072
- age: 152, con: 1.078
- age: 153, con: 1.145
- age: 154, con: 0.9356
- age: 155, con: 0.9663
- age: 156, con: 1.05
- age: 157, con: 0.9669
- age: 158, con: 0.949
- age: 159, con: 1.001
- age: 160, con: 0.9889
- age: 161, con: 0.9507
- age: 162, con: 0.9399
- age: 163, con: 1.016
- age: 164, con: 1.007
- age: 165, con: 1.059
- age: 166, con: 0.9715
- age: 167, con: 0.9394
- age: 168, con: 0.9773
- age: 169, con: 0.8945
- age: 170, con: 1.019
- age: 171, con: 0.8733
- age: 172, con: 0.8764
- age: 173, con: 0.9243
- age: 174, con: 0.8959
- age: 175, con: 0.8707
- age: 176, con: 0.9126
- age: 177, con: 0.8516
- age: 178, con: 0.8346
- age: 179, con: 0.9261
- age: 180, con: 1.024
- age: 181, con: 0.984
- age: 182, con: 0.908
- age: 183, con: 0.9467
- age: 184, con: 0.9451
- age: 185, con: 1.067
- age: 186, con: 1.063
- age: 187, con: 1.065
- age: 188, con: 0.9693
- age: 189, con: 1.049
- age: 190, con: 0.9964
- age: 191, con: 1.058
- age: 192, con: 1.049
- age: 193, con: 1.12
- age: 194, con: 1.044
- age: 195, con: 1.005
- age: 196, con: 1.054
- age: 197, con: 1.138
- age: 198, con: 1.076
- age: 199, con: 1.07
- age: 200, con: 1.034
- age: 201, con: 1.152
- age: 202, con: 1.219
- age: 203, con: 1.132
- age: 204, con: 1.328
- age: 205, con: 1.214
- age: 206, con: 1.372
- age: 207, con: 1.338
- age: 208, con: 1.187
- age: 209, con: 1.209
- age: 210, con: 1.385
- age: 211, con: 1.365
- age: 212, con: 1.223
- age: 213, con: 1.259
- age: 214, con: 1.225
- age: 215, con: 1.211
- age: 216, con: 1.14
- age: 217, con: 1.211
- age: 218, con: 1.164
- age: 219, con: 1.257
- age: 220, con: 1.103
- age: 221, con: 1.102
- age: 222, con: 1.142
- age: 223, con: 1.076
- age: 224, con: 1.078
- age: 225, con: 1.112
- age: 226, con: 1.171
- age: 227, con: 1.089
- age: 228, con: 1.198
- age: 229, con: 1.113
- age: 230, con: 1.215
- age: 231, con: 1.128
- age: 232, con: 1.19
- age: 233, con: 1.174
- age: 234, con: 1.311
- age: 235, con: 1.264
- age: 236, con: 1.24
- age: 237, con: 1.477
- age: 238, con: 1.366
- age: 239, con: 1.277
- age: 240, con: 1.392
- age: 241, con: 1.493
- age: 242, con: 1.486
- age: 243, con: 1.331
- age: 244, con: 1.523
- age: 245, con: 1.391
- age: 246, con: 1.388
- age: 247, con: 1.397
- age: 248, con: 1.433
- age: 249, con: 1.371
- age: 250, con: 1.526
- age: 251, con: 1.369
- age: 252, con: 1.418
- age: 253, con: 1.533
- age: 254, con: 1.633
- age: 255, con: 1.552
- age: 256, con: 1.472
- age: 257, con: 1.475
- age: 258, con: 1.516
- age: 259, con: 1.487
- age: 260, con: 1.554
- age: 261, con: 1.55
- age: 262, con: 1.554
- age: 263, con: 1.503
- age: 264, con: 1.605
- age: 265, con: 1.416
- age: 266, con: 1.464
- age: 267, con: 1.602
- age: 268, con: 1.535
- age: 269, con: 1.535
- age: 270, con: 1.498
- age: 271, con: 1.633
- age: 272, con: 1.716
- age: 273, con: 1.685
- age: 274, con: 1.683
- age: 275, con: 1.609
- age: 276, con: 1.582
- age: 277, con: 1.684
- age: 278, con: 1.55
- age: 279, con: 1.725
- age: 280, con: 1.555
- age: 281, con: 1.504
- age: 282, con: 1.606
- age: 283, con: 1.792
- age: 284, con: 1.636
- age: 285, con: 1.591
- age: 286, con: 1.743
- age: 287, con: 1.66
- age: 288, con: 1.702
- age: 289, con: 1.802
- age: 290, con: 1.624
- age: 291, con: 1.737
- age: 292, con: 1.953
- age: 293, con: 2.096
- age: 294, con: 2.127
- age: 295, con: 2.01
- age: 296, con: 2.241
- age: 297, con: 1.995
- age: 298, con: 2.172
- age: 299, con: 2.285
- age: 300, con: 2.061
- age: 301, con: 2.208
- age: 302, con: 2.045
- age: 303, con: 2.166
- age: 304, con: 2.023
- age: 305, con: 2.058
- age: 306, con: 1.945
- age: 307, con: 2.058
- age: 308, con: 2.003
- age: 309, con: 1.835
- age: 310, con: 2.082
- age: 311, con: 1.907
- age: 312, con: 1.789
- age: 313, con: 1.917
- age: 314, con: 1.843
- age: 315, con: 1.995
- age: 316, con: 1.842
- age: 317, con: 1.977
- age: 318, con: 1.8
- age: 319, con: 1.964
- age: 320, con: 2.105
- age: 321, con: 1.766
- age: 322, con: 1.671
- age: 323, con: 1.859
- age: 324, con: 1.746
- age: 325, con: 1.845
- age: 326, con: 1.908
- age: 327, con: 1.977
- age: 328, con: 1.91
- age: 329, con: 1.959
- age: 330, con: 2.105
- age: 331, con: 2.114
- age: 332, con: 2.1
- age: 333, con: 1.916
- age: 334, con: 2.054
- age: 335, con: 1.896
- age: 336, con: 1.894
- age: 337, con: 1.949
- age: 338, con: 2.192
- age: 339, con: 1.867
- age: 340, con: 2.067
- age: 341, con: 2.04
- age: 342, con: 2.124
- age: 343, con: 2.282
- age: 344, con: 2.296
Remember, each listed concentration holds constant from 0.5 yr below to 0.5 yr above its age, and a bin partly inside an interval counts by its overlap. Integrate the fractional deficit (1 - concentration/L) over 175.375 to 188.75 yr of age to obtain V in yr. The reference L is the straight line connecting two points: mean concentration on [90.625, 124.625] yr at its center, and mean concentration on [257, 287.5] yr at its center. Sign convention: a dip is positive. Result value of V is 4.3 yr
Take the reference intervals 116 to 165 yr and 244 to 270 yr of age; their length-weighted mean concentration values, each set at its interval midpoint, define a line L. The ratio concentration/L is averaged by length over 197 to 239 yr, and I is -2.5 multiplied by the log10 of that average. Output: 0.12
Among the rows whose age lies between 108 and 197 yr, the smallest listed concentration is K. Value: 0.8346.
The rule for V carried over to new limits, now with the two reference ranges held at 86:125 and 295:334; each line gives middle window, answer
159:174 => 5.3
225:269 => 8.9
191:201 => 3.2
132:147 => 3.8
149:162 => 3.9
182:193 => 3.8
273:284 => 1.3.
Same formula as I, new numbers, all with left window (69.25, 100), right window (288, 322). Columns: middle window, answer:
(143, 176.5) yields 0.44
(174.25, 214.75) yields 0.41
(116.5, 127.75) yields 0.21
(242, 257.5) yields 0.22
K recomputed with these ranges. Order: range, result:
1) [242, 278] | 1.331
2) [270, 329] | 1.498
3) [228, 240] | 1.113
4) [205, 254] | 1.076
